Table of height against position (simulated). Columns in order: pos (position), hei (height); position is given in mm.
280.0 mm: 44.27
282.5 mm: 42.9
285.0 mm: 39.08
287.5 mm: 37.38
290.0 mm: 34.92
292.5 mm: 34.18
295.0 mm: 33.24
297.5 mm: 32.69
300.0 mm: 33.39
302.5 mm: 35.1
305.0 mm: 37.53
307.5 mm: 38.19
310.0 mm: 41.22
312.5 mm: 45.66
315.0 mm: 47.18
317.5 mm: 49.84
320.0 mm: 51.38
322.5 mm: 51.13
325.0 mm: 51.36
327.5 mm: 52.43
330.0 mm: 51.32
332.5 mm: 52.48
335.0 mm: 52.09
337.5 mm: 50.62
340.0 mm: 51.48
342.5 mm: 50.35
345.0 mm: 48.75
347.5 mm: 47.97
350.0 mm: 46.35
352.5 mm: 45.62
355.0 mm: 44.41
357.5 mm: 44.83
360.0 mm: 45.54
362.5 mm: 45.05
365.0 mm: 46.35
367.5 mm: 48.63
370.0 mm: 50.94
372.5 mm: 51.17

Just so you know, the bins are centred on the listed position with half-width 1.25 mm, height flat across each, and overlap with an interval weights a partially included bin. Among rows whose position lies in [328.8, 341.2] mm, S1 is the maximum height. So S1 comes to 52.48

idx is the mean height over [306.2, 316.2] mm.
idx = 43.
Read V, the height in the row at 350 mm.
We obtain 46.35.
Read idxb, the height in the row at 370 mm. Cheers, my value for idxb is 50.94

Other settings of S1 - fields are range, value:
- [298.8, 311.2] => 41.22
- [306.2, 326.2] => 51.38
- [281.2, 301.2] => 42.9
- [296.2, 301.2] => 33.39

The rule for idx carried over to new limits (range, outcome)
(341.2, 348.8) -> 49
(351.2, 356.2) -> 45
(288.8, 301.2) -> 33.7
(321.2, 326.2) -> 51.2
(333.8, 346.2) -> 50.7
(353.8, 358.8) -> 44.6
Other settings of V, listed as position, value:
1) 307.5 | 38.19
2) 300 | 33.39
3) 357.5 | 44.83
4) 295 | 33.24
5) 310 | 41.22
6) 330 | 51.32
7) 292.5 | 34.18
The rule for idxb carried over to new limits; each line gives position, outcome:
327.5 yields 52.43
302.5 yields 35.1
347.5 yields 47.97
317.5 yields 49.84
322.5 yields 51.13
